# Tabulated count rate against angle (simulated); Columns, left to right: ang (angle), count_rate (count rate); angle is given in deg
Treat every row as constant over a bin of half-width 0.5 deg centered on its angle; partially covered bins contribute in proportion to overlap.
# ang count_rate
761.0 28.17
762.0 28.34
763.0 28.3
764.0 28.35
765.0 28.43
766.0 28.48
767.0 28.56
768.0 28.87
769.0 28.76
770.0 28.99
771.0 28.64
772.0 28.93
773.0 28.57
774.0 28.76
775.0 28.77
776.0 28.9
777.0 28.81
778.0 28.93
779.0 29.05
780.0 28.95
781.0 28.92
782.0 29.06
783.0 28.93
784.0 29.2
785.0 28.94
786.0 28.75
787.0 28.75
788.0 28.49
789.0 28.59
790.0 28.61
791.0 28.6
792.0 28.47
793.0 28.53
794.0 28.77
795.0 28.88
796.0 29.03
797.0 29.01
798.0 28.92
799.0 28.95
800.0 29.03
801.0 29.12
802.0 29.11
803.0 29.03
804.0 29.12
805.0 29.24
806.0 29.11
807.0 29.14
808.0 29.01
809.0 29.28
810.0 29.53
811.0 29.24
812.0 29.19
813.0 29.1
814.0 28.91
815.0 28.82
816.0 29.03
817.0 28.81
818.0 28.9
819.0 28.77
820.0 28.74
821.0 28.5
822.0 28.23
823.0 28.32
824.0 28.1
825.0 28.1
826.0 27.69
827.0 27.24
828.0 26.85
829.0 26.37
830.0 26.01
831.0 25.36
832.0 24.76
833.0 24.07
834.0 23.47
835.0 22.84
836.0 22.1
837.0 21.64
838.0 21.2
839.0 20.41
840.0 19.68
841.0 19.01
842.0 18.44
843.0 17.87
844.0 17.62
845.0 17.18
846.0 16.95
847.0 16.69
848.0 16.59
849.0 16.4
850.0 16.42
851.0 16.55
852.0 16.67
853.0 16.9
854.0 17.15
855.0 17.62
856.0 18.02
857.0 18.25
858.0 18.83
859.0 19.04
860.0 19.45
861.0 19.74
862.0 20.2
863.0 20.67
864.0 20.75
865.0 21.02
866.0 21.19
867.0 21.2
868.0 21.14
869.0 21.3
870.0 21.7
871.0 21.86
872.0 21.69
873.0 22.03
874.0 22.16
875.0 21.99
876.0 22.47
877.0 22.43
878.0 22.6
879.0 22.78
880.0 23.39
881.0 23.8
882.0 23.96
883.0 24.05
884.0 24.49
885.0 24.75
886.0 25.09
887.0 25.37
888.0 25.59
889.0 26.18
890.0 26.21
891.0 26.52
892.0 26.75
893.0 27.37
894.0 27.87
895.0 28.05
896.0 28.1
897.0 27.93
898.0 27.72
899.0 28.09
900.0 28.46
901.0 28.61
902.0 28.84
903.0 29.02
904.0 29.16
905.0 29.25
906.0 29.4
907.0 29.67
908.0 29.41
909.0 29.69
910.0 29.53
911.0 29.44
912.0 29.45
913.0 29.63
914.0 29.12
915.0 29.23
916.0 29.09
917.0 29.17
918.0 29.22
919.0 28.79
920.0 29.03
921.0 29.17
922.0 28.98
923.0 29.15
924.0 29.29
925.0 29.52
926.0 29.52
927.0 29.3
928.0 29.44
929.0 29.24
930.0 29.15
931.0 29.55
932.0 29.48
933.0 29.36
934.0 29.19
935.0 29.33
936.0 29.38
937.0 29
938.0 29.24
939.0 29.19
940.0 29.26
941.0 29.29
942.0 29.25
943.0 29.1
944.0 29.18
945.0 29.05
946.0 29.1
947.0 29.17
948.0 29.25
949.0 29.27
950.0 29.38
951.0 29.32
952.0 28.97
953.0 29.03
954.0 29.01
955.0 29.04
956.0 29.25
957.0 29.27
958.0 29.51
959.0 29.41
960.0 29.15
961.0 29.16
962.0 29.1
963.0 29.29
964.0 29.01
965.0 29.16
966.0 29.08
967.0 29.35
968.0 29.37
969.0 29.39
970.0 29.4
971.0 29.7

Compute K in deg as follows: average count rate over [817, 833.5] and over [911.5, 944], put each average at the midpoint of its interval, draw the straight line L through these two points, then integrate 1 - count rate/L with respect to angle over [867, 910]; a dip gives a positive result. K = 4.4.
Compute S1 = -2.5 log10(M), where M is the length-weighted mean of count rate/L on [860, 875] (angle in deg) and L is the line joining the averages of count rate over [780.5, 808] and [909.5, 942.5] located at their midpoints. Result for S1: 0.35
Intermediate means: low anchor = 28.9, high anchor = 29.3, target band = 21.2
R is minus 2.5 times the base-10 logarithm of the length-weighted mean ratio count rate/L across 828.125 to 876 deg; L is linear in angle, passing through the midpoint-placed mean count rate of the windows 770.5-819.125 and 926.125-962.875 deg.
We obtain 0.39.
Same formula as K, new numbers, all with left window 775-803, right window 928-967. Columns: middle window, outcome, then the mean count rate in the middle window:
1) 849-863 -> 5.27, 18.1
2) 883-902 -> 1.49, 26.8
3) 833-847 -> 4.38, 19.9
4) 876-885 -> 1.74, 23.5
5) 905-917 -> -0.11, 29.4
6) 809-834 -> 0.98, 27.8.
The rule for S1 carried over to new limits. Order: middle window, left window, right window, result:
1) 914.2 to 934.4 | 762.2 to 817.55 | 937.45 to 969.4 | 0.00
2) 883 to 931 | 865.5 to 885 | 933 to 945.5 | -0.10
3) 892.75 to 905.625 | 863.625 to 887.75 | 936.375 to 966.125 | -0.15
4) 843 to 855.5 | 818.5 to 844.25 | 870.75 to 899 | 0.40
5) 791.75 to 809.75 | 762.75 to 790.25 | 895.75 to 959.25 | -0.01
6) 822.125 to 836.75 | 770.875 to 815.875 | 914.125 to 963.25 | 0.13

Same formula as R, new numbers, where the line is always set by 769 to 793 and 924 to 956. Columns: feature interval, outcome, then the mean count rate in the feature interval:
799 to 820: -0.01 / 29.1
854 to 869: 0.42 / 19.8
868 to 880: 0.30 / 22.1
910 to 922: 0.00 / 29.2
